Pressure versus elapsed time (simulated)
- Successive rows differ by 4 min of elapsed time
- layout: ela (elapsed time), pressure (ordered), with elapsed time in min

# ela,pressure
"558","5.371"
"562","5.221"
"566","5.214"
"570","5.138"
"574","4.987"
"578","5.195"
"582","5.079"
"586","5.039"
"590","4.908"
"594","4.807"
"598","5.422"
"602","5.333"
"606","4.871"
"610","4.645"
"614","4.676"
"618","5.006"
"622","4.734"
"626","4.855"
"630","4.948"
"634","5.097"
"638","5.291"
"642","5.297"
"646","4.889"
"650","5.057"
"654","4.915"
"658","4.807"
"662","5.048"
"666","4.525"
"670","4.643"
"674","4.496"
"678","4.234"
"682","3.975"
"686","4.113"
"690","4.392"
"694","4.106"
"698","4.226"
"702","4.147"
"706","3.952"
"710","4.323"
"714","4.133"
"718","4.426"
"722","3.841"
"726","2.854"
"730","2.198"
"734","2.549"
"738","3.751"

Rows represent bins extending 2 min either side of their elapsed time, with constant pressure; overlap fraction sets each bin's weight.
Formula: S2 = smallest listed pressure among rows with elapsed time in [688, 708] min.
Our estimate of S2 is 3.952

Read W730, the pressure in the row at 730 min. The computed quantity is 2.198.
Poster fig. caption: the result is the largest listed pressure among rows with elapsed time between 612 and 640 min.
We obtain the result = 5.291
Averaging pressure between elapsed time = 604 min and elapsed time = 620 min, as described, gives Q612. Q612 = 4.8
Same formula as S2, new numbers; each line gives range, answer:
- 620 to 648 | 4.734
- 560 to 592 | 4.908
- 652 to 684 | 3.975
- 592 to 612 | 4.645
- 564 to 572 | 5.138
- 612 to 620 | 4.676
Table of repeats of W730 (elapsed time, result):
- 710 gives 4.323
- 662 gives 5.048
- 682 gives 3.975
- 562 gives 5.221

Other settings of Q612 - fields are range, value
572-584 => 5.09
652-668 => 4.82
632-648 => 5.14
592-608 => 5.11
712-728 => 3.81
